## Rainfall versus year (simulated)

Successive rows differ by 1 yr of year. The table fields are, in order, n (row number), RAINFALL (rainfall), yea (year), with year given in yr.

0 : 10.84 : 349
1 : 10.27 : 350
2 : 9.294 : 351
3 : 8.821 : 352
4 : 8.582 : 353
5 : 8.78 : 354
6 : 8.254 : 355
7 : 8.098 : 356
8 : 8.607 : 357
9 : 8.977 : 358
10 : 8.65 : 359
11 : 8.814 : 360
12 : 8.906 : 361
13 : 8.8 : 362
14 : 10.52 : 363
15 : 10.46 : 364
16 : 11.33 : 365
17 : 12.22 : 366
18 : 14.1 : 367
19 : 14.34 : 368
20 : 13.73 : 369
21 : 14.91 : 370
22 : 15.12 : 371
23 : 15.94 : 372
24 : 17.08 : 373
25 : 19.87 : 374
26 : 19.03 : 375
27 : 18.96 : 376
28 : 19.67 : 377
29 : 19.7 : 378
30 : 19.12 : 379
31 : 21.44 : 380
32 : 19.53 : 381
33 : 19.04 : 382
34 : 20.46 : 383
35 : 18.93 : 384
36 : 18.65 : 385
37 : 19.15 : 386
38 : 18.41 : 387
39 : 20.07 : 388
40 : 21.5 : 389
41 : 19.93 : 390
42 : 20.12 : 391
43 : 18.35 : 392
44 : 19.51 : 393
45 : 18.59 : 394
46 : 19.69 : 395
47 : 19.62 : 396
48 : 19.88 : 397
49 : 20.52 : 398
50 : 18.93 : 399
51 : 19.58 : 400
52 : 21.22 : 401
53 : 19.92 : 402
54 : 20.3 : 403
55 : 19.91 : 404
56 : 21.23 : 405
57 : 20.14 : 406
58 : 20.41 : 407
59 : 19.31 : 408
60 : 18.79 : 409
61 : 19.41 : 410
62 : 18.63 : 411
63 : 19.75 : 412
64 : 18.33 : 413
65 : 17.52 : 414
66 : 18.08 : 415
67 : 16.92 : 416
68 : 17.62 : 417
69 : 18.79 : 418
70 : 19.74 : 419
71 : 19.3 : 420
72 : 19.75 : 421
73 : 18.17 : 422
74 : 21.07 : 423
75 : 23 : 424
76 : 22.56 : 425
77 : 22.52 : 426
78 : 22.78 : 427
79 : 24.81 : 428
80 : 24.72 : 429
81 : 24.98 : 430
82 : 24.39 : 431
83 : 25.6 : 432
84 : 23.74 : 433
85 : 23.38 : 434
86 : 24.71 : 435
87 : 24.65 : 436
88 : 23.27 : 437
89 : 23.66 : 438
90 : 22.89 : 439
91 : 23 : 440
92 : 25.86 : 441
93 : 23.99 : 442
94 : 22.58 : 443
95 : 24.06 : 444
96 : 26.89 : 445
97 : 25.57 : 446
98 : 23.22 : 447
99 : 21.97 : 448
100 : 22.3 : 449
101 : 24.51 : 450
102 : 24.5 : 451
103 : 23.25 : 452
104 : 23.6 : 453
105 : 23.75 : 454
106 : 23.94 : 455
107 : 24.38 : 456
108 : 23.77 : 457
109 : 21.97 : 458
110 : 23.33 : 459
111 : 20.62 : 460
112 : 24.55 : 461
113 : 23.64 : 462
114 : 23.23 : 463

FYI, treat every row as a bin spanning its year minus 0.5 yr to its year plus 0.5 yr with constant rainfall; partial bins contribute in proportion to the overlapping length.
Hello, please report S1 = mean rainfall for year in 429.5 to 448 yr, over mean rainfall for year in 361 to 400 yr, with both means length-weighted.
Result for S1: 1.4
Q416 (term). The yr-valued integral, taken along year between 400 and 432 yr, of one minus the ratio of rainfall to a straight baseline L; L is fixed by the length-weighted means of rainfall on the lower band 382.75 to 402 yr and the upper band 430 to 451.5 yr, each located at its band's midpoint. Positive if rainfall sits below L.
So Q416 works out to 1.9 yr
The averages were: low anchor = 19.6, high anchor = 24.1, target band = 20.5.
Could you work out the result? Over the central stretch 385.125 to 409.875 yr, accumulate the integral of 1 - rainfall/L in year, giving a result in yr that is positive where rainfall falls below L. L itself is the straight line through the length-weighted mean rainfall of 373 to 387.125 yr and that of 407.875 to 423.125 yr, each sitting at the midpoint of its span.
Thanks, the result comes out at -0.92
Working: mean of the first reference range 19.4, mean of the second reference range 18.8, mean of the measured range 19.8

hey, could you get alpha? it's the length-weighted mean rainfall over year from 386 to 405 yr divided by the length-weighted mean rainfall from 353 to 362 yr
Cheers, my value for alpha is 2.29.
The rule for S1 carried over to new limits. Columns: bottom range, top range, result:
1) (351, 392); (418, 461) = 1.55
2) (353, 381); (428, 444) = 1.78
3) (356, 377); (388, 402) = 1.52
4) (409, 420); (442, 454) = 1.29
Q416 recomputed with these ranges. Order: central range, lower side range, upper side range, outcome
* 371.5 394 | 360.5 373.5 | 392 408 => -4.4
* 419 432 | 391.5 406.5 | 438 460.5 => -0.3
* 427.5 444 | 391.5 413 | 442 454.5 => -1.0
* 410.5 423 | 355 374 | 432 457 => 0.7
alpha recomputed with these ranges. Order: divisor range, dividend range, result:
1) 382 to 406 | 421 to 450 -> 1.19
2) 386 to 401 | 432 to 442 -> 1.22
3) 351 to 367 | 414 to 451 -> 2.39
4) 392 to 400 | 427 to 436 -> 1.26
